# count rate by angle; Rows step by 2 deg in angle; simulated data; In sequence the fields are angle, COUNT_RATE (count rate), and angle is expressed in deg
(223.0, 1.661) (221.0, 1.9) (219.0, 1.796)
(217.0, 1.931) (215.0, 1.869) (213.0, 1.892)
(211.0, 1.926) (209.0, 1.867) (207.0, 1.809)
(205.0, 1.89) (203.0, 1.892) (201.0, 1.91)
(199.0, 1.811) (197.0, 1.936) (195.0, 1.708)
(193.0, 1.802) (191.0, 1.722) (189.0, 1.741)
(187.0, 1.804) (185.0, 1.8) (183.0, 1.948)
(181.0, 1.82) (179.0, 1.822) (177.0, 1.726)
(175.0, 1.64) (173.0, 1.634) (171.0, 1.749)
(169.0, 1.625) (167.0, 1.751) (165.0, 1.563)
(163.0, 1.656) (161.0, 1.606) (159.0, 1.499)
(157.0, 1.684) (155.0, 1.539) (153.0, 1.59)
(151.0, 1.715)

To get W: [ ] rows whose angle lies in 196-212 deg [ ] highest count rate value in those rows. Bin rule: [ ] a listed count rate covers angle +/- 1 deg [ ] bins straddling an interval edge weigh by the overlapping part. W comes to 1.936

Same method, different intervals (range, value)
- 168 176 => 1.749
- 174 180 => 1.822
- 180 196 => 1.948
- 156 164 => 1.684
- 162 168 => 1.751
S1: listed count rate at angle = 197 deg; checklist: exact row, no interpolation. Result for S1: 1.936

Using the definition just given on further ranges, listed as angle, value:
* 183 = 1.948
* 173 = 1.634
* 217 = 1.931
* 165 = 1.563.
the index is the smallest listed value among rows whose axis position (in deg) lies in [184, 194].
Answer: 1.722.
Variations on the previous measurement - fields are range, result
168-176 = 1.625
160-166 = 1.563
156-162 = 1.499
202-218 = 1.809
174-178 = 1.64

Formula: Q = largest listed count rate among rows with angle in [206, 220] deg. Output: 1.931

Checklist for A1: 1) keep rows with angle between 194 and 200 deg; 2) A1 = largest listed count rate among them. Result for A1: 1.936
